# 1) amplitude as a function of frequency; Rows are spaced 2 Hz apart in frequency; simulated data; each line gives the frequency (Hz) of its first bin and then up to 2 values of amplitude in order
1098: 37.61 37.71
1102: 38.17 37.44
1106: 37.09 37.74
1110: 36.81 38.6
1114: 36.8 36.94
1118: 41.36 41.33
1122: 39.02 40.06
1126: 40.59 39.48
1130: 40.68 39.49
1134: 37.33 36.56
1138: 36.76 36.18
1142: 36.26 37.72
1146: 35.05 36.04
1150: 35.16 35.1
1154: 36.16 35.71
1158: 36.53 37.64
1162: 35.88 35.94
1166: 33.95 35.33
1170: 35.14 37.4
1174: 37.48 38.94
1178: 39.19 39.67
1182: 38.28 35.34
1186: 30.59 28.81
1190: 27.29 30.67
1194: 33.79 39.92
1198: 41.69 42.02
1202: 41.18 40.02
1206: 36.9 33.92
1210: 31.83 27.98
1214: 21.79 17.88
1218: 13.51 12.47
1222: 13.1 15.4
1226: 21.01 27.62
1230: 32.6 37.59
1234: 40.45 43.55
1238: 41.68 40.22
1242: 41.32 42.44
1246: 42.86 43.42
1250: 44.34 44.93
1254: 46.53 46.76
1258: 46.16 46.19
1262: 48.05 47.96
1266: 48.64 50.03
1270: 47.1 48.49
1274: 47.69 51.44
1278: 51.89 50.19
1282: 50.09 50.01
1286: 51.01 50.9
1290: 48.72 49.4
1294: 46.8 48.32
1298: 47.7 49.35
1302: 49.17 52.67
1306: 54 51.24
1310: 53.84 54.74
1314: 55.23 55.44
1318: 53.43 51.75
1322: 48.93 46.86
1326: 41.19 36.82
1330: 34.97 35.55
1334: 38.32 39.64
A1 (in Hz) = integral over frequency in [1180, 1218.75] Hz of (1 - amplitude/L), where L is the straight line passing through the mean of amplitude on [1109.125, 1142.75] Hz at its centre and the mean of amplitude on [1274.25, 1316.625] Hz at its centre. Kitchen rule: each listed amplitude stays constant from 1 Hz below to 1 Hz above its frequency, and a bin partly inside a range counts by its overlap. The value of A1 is 9.9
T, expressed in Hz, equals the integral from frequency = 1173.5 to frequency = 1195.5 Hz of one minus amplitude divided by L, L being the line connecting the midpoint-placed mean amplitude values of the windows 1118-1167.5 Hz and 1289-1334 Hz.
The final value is 3.0 Hz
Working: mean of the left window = 37.3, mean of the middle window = 34.6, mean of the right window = 48.2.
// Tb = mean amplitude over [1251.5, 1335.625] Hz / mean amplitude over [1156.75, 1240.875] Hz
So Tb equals 1.47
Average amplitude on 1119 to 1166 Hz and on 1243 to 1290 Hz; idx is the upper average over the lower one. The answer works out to 1.3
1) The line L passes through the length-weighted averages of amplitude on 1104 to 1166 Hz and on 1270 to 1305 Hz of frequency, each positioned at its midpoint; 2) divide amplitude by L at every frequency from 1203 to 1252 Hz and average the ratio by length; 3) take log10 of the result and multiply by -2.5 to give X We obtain 0.37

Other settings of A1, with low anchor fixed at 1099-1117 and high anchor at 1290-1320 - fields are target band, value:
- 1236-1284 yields 1.8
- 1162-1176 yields 1.9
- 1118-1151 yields 1.0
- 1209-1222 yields 7.1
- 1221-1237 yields 6.0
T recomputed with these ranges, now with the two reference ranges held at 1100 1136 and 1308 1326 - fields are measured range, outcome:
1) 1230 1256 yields 2.62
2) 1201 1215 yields 3.52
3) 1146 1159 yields 1.66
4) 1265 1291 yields -0.24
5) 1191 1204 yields 1.66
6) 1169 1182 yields 1.37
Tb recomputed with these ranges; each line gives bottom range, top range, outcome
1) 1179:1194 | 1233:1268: 1.35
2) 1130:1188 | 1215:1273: 1.03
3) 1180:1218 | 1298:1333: 1.47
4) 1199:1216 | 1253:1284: 1.45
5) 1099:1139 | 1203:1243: 0.77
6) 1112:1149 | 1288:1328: 1.31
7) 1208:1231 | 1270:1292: 2.27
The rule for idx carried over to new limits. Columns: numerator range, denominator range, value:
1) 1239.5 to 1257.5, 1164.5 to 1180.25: 1.18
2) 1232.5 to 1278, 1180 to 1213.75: 1.31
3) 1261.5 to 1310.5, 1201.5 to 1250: 1.56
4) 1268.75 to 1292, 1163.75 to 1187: 1.37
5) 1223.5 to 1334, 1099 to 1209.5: 1.23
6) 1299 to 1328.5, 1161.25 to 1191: 1.43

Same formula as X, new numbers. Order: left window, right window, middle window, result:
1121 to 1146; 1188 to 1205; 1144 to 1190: 0.05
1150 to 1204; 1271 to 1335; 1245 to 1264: -0.04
